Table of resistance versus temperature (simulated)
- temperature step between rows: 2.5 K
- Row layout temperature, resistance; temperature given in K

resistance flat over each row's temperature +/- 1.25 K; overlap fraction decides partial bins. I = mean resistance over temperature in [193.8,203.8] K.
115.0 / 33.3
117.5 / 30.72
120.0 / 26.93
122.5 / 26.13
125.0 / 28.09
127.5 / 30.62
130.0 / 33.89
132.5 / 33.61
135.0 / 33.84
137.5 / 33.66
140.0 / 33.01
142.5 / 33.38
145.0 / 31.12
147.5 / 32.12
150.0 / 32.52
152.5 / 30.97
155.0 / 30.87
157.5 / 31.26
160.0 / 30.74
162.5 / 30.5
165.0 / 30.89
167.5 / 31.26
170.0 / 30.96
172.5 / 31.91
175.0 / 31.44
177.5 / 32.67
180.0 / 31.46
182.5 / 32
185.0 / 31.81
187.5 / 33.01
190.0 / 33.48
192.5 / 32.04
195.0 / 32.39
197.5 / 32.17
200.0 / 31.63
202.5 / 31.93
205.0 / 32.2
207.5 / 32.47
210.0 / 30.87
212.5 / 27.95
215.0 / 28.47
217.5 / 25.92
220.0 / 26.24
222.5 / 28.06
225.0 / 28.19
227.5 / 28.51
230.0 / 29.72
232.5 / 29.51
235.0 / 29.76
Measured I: 32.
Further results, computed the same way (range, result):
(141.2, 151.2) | 32.3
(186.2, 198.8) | 32.6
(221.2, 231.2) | 28.6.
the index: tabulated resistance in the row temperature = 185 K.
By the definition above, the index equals 31.81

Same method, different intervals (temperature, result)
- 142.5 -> 33.38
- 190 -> 33.48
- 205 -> 32.2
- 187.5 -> 33.01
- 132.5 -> 33.61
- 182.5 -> 32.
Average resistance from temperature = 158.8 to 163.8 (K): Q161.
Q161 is 30.6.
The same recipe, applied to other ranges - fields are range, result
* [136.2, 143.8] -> 33.3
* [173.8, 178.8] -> 32.1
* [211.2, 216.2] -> 28.2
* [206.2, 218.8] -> 29.1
